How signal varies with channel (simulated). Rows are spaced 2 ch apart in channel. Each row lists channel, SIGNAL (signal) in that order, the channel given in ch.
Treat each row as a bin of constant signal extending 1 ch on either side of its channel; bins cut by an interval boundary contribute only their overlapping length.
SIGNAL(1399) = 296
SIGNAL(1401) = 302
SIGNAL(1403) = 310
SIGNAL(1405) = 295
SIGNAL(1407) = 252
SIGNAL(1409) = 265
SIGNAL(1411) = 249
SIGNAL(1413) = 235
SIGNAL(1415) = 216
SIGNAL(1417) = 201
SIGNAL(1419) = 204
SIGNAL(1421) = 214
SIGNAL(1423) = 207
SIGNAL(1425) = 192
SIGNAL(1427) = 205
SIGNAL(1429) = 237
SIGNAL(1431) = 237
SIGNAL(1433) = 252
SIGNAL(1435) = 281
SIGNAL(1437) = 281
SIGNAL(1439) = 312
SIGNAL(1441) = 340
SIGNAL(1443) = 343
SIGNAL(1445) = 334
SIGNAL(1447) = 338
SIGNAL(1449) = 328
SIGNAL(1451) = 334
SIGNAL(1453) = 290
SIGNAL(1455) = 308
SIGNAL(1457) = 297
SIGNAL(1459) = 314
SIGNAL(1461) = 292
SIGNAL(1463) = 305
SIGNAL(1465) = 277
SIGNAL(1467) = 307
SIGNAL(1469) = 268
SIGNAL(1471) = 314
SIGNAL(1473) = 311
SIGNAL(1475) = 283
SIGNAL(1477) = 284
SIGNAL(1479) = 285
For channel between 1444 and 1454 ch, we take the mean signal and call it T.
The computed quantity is 325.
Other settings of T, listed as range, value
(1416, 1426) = 204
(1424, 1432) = 218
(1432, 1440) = 282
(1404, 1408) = 274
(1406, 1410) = 258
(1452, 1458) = 298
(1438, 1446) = 332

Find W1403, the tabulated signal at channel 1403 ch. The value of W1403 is 310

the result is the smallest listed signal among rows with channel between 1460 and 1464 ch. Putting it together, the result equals 292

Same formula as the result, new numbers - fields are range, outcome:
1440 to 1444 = 340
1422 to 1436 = 192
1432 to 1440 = 252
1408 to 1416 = 216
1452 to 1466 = 277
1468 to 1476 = 268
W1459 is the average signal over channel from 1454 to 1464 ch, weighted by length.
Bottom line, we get 303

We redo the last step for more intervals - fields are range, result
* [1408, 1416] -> 241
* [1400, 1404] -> 306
